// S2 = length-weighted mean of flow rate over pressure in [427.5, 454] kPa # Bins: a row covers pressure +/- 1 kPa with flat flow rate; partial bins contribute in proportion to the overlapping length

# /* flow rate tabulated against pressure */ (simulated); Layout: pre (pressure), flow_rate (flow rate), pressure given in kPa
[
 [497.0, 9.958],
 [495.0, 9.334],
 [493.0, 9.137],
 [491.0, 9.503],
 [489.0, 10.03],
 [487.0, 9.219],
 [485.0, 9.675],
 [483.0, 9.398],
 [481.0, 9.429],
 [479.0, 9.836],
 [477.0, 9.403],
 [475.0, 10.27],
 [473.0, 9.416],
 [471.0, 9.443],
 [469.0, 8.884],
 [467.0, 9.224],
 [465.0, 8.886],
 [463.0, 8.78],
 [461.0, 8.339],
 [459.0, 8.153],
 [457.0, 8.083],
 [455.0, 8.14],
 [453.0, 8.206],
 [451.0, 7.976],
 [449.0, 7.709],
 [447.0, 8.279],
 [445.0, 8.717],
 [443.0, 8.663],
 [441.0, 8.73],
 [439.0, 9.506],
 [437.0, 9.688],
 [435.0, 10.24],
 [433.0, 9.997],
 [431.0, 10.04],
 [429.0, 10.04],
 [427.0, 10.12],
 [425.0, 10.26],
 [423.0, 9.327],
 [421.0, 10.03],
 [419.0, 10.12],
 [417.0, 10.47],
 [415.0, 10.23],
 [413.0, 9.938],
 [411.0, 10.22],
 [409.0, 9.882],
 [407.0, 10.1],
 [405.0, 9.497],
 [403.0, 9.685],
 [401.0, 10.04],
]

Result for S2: 9.08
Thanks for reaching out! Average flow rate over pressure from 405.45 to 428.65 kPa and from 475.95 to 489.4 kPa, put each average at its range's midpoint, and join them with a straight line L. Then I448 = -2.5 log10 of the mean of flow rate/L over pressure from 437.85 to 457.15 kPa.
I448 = 0.17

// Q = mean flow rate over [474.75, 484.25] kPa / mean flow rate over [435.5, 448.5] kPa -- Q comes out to 1.1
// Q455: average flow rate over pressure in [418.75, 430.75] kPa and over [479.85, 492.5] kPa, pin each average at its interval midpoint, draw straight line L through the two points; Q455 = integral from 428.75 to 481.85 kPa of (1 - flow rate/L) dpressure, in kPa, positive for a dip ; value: 4.0 kPa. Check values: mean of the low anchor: 9.98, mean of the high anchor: 9.53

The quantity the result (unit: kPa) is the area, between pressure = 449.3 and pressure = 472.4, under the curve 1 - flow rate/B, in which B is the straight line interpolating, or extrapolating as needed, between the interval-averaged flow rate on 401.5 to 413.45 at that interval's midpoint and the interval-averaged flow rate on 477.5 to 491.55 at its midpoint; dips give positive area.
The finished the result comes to 2.70 kPa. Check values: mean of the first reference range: 9.89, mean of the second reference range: 9.58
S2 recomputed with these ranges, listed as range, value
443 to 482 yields 8.8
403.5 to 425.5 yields 9.99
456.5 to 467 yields 8.54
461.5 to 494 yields 9.39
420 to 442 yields 9.82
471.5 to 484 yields 9.62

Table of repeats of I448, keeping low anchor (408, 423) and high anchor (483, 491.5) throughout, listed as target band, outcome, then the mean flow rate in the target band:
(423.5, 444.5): 0.028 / 9.69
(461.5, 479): 0.047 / 9.29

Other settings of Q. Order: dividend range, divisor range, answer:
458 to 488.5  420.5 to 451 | 0.99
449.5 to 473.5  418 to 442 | 0.87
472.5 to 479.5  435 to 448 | 1.08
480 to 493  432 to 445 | 1.01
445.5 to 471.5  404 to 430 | 0.84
